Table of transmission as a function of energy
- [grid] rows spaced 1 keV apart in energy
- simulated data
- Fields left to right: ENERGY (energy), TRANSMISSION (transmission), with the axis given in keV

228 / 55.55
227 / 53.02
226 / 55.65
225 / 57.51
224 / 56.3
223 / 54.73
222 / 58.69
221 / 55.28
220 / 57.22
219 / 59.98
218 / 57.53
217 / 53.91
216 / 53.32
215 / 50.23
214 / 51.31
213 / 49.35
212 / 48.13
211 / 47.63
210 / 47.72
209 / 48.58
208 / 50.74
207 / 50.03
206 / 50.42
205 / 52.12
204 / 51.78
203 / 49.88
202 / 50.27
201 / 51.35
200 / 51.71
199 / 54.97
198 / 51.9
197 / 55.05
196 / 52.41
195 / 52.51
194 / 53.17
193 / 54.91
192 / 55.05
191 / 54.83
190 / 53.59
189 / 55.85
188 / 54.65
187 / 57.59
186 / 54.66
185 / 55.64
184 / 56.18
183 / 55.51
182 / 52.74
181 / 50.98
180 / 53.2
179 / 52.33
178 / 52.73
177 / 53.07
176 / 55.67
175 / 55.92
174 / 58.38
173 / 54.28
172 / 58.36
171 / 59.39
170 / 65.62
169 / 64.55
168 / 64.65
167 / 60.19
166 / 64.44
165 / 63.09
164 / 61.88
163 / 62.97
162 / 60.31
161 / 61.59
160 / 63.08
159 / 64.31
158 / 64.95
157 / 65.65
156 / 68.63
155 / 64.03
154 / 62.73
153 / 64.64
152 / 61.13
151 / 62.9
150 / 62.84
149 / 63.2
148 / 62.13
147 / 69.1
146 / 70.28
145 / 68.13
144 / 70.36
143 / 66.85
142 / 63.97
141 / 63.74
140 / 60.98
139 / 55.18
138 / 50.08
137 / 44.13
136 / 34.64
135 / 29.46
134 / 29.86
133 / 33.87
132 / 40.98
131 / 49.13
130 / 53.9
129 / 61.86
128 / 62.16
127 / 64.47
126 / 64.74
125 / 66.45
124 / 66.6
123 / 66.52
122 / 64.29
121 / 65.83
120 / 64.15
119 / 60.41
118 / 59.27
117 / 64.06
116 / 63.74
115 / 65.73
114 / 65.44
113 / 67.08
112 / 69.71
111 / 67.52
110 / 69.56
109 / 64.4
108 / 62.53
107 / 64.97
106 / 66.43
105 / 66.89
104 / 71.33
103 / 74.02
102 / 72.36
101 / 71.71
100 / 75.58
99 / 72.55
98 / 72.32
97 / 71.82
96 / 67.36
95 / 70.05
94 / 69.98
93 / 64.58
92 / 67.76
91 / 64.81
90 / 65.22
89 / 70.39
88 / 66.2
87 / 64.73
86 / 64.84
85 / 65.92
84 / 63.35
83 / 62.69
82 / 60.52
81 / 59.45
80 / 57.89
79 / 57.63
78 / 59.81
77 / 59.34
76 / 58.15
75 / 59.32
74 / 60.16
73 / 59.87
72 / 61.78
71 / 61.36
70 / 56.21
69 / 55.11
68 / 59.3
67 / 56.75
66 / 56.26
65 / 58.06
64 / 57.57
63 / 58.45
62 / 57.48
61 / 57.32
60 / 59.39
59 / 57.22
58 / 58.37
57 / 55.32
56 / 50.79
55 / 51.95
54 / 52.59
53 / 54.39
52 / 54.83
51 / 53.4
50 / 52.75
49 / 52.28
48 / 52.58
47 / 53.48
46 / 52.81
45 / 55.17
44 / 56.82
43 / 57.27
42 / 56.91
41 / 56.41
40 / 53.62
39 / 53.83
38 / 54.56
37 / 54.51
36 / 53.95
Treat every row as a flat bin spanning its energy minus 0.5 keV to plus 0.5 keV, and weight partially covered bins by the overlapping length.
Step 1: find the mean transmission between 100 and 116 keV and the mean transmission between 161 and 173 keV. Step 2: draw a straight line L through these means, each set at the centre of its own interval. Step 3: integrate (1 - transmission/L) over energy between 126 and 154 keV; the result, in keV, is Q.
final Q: 3.5 keV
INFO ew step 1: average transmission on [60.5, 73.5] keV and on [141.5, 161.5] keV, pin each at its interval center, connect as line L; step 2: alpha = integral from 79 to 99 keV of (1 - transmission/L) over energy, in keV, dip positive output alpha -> -1.9 keV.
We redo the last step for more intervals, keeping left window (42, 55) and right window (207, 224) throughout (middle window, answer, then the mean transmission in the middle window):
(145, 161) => -3.4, 64.7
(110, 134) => -3.2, 60.7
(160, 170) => -1.8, 62.8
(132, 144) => 1.0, 49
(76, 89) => -2.0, 62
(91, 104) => -4.1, 70.6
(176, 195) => -0.4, 54.3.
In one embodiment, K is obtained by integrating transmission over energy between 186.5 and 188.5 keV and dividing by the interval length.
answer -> 56.1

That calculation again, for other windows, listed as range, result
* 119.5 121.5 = 65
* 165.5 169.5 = 63.5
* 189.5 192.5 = 54.5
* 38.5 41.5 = 54.6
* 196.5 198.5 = 53.5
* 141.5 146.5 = 67.9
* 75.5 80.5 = 58.6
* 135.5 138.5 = 43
